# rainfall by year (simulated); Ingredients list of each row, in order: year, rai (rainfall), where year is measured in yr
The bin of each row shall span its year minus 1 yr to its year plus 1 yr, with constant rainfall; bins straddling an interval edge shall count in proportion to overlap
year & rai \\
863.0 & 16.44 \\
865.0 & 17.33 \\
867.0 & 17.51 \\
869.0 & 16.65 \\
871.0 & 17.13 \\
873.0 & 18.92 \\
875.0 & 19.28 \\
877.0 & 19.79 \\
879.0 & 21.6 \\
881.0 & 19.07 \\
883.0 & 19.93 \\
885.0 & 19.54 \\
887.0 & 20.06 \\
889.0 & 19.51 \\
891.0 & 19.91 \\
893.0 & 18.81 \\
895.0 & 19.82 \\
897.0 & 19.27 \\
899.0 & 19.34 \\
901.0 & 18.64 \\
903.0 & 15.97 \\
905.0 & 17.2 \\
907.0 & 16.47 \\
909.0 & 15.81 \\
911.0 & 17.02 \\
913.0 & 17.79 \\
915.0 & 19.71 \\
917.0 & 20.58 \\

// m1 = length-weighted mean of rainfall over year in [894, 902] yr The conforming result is 19.3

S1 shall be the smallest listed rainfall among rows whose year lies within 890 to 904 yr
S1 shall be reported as 15.97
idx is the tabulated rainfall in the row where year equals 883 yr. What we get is 19.93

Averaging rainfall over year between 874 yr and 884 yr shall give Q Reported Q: 19.9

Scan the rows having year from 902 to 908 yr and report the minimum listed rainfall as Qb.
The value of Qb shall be 15.97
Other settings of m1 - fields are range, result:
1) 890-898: 19.5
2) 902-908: 16.5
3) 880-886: 19.5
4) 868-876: 18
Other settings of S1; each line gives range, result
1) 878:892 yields 19.07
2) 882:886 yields 19.54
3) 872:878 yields 18.92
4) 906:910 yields 15.81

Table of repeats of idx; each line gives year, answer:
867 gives 17.51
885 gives 19.54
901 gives 18.64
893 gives 18.81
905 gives 17.2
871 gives 17.13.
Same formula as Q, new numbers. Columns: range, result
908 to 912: 16.4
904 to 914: 16.9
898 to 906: 17.8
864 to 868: 17.4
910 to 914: 17.4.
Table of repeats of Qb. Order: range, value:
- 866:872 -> 16.65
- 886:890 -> 19.51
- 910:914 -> 17.02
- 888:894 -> 18.81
